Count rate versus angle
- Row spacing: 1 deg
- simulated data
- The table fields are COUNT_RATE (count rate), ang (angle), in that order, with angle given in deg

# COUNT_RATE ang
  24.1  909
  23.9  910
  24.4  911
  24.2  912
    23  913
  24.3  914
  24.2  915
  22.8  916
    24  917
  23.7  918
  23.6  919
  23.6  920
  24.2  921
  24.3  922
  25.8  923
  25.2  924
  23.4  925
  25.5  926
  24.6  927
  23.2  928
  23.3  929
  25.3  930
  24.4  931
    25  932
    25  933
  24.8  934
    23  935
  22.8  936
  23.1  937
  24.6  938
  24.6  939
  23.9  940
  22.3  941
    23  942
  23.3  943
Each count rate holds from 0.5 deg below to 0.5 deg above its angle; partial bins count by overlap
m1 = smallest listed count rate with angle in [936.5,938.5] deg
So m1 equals 23.1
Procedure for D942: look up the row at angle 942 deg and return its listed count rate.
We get 23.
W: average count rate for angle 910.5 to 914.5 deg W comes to 24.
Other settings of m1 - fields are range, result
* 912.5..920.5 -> 22.8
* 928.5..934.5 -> 23.3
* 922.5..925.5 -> 23.4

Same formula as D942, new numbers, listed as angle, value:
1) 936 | 22.8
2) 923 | 25.8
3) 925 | 23.4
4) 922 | 24.3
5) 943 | 23.3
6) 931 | 24.4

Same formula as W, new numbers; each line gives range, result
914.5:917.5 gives 23.7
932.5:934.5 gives 24.9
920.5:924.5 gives 24.9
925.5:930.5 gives 24.4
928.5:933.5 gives 24.6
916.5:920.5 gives 23.7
